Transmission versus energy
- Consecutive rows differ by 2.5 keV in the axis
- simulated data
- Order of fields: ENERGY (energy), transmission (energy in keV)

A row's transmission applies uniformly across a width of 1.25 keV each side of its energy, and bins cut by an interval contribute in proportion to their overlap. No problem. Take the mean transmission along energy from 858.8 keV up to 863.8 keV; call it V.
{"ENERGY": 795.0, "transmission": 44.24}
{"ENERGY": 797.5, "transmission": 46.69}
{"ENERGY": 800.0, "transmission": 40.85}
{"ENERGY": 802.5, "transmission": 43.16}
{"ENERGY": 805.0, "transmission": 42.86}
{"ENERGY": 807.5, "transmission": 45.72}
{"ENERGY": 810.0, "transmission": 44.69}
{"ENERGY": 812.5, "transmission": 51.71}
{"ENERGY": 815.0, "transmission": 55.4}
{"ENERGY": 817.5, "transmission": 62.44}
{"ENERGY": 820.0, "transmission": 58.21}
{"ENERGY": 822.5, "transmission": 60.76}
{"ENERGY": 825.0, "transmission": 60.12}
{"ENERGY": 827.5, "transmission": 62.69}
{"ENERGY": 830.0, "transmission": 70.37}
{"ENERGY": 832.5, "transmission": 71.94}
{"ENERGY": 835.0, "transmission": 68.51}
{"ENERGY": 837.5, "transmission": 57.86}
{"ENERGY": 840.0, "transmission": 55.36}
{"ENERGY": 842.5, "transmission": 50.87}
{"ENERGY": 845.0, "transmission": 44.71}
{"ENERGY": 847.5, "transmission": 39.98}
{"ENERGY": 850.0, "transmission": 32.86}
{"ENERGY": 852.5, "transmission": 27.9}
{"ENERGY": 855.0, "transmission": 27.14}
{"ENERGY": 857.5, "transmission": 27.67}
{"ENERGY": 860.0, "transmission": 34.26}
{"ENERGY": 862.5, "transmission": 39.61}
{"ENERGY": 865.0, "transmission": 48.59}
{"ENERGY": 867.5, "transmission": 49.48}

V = 37.1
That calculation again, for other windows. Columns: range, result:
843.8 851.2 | 39.2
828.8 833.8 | 71.1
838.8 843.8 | 53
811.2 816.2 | 53.4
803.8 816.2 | 48.1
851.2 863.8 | 31.4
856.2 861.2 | 30.9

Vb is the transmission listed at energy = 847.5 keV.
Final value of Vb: 39.98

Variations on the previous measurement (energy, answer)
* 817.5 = 62.44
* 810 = 44.69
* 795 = 44.24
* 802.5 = 43.16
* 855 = 27.14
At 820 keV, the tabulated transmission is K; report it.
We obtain 58.21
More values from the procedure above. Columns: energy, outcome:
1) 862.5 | 39.61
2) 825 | 60.12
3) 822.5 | 60.76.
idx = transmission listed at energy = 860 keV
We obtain 34.26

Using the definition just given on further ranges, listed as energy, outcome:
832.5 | 71.94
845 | 44.71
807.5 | 45.72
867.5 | 49.48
